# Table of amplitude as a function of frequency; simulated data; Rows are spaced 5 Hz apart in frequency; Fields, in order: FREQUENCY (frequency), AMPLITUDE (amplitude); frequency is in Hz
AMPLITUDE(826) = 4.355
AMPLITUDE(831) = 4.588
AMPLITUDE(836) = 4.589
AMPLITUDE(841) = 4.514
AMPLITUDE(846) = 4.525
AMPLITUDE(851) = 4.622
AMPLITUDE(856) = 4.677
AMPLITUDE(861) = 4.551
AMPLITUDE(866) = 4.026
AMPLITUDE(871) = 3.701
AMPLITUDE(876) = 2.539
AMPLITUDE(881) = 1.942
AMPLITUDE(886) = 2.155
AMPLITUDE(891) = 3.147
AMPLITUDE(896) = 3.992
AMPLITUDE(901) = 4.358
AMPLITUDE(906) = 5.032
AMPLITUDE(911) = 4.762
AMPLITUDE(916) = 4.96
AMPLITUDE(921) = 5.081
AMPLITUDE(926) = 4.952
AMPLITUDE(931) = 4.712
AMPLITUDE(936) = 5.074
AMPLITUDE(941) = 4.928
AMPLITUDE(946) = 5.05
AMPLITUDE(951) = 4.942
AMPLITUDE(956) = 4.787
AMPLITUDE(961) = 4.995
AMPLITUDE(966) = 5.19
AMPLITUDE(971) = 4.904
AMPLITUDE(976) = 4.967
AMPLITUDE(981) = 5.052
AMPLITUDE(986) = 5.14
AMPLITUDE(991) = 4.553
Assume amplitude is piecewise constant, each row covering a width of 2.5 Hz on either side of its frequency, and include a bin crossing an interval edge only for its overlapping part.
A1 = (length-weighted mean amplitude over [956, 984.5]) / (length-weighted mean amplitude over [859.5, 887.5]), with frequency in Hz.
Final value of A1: 1.60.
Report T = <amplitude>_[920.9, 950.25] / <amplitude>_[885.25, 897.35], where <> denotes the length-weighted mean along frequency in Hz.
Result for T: 1.57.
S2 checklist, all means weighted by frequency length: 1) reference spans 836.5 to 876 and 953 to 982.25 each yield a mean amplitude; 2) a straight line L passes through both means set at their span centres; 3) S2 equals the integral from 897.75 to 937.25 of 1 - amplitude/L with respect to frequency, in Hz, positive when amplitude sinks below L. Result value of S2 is -1.6 Hz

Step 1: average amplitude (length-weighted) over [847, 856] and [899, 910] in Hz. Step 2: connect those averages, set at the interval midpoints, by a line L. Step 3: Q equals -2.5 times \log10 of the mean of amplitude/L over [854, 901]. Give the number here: 0.33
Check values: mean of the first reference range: 4.62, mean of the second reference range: 4.72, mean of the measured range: 3.45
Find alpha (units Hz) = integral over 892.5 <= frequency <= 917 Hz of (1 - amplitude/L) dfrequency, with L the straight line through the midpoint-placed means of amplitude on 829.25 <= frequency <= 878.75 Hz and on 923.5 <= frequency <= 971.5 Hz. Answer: 0.4 Hz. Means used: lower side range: 4.22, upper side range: 4.96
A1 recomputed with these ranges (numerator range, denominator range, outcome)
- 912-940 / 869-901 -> 1.64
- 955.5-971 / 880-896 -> 1.85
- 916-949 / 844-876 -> 1.18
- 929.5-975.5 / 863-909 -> 1.43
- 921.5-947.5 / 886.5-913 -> 1.21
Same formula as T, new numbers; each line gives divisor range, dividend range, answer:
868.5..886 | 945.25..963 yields 1.86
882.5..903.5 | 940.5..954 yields 1.49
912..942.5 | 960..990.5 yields 1.01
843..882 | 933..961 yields 1.27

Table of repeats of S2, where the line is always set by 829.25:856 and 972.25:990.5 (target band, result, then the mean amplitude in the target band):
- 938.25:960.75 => -0.2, 4.94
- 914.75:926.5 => -0.5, 5.01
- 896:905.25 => 0.7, 4.39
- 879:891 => 6.2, 2.28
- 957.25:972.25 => -0.2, 5.02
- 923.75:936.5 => -0.1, 4.89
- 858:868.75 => 0.8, 4.29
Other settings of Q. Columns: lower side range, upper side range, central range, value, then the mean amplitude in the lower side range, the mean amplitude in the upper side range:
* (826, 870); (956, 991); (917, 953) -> -0.029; 4.47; 4.99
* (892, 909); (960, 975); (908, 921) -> -0.096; 4.35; 5.03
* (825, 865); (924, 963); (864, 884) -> 0.474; 4.54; 4.93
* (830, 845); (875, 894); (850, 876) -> -0.196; 4.56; 2.48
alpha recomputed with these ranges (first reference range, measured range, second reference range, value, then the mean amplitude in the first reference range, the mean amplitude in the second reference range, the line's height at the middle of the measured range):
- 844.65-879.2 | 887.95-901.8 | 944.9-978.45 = 2.1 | 4.03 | 4.97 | 4.34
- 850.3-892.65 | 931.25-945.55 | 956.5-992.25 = -1.7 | 3.44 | 4.98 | 4.44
